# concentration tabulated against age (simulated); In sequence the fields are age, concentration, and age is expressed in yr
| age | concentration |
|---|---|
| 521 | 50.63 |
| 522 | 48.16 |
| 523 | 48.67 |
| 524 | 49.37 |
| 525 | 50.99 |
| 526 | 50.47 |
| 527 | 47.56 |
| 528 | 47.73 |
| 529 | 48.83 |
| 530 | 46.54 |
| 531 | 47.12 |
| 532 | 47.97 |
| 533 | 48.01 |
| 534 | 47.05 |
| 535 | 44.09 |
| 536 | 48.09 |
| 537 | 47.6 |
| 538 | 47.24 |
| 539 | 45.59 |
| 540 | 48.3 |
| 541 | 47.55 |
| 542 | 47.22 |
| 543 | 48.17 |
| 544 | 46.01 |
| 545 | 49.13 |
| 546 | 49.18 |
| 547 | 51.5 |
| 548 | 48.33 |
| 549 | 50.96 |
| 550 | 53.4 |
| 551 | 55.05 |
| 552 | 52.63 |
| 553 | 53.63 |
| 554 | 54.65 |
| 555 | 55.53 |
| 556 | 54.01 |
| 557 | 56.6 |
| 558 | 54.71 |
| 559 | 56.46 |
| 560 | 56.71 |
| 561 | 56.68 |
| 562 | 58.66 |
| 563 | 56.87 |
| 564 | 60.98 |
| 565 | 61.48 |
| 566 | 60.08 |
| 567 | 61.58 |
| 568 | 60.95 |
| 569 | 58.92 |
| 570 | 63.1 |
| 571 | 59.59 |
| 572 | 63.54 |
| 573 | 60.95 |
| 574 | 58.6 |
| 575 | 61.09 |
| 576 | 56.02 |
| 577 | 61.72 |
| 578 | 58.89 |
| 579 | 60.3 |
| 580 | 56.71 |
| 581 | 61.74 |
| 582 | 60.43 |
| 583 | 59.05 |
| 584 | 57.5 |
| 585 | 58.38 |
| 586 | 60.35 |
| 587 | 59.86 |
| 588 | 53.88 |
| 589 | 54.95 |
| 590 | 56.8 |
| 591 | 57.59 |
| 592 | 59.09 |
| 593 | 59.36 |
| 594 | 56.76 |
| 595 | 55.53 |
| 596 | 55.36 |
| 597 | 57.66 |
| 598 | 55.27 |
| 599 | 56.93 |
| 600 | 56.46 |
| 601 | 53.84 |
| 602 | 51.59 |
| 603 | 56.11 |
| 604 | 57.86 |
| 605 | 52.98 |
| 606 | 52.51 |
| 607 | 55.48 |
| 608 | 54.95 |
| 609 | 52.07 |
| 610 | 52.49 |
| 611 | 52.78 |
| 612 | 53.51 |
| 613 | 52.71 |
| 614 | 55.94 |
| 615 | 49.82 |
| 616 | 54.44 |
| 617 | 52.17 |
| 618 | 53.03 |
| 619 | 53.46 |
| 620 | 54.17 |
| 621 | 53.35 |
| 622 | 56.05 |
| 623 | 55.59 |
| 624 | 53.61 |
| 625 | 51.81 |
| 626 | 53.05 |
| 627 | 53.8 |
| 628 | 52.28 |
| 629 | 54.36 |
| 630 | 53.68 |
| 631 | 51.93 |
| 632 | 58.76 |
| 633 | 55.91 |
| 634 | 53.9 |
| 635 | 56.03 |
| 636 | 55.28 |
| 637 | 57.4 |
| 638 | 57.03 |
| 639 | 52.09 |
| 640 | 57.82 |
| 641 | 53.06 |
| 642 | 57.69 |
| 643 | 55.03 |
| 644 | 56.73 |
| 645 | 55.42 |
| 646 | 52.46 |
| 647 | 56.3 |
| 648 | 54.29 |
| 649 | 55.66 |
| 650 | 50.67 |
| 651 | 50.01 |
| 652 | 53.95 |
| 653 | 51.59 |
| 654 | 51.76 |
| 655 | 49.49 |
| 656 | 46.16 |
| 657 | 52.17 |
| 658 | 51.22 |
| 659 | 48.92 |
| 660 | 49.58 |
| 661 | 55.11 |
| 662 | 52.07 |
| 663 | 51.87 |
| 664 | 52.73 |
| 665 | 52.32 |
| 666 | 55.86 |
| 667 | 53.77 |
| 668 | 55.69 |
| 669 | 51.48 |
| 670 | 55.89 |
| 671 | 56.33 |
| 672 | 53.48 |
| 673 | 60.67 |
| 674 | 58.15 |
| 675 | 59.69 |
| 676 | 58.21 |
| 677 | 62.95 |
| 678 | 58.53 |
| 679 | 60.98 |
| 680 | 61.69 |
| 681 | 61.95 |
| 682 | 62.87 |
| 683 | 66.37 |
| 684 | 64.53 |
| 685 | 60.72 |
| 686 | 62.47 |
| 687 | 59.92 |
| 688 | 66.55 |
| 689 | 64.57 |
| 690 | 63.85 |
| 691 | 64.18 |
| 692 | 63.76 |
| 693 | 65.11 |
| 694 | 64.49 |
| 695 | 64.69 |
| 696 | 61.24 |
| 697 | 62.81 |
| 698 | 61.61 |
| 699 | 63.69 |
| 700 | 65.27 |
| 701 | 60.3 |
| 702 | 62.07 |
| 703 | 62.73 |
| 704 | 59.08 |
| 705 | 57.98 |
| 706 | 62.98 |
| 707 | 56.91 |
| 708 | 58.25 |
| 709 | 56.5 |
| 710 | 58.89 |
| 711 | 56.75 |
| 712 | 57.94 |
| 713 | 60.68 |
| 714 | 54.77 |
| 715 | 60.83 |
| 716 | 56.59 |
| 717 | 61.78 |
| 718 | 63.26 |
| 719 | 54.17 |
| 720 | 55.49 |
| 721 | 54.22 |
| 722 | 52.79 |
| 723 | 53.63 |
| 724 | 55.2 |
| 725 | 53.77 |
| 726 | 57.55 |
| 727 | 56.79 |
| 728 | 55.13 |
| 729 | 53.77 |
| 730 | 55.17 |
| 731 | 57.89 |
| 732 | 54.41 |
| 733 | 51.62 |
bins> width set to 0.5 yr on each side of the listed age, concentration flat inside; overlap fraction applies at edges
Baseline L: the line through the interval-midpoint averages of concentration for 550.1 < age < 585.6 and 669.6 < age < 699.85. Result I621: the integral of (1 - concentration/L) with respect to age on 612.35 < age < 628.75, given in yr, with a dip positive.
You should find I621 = 1.76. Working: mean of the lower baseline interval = 58.3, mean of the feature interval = 53.5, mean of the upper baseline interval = 61.8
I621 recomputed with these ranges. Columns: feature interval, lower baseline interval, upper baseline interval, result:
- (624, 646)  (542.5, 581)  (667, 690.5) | 1.49 yr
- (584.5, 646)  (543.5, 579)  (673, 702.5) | 4.22 yr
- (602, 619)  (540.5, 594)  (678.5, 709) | 1.43 yr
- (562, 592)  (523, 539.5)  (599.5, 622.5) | -4.76 yr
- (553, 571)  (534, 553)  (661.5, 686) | -2.78 yr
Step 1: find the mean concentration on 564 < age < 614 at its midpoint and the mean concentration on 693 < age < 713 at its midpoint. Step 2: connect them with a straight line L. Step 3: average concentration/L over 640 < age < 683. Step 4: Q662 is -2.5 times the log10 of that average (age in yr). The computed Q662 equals 0.087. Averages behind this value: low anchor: 57.5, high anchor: 60.9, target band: 55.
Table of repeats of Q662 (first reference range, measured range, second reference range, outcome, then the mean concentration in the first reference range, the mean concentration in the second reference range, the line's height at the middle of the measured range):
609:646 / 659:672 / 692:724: 0.07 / 54.3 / 59.6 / 56.8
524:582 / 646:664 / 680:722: 0.13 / 53.8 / 61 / 58.7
